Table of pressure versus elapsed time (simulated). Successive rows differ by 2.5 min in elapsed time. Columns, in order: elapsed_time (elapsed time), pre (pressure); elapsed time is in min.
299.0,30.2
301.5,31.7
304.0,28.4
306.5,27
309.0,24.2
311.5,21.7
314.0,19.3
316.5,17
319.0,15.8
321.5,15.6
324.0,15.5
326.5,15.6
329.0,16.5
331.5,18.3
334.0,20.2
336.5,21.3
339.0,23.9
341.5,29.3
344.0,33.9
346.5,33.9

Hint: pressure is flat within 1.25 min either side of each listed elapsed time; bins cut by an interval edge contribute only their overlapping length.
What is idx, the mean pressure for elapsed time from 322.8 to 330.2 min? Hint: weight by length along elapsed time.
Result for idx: 15.9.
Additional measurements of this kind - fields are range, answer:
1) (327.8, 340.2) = 20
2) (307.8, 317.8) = 20.5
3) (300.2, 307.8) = 29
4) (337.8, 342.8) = 26.7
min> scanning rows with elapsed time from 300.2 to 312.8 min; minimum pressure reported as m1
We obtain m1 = 21.7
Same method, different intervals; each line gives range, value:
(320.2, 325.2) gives 15.5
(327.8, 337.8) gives 16.5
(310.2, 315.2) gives 19.3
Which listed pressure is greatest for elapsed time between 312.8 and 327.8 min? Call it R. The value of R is 19.3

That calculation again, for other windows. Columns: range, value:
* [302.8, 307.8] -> 28.4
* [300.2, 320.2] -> 31.7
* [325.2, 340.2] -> 23.9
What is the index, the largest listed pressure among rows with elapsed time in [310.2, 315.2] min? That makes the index 21.7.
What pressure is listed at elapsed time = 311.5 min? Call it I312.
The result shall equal 21.7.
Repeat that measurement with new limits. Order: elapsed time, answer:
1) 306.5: 27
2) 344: 33.9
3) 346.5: 33.9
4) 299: 30.2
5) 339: 23.9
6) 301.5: 31.7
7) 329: 16.5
